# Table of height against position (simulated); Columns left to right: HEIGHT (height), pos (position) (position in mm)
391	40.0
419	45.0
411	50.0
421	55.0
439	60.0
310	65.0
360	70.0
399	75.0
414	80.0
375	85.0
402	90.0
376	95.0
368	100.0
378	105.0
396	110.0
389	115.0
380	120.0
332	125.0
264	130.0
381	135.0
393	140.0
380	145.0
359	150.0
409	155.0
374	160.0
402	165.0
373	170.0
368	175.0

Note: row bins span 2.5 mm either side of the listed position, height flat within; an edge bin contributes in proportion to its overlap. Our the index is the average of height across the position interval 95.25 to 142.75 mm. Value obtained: 365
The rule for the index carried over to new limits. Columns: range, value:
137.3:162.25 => 383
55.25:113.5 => 385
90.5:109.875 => 380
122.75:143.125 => 344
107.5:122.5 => 388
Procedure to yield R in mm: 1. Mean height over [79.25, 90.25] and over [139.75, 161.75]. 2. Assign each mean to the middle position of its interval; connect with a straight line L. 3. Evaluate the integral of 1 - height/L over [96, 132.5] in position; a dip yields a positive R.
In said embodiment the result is 2.8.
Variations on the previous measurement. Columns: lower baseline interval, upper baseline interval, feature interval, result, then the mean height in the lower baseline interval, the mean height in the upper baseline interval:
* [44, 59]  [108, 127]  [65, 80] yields 1.1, 419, 375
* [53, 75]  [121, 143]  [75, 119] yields -2.7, 384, 346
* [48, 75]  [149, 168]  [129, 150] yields 1.4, 389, 388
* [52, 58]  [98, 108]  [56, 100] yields 1.5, 422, 374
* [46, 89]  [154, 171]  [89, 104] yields 0.5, 392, 389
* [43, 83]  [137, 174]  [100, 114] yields 0.2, 396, 384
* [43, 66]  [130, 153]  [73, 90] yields -0.1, 405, 366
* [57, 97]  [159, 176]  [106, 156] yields 2.0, 385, 381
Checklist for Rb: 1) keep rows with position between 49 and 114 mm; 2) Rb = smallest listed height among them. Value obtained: 310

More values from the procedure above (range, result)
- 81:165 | 264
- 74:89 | 375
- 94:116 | 368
